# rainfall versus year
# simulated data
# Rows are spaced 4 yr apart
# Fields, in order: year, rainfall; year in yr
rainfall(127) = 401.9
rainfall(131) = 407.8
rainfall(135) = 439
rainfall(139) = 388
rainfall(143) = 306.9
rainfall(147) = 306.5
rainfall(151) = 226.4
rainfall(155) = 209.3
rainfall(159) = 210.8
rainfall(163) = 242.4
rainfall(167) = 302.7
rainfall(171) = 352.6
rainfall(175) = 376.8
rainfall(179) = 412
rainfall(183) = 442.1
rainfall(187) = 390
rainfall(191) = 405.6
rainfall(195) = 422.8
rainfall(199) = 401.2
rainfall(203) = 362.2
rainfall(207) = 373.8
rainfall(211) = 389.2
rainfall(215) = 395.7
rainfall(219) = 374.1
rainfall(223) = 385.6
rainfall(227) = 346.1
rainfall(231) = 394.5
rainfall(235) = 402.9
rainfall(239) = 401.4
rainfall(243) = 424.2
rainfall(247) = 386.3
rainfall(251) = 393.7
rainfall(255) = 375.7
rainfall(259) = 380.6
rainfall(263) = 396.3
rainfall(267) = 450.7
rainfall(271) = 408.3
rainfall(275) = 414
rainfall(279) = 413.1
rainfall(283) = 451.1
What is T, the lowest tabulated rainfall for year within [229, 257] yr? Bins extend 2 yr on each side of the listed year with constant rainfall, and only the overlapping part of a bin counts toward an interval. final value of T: 375.7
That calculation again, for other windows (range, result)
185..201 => 390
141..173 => 209.3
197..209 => 362.2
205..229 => 346.1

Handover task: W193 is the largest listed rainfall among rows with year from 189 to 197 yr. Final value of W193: 422.8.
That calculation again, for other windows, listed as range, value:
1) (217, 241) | 402.9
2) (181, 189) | 442.1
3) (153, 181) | 412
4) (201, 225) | 395.7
